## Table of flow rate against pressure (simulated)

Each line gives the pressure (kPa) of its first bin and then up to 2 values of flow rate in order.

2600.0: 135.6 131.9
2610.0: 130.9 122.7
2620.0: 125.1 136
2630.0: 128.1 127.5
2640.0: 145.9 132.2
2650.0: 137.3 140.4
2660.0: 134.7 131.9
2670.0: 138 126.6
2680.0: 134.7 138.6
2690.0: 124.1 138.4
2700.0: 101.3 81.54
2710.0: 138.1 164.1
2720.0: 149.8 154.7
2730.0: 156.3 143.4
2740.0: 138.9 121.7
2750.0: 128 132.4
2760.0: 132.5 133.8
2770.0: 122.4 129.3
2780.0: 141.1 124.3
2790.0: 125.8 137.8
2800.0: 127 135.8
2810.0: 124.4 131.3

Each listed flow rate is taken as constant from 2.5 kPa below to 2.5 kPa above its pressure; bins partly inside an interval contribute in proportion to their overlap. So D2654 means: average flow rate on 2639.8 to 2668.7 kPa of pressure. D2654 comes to 136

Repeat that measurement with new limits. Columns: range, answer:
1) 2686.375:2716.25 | 123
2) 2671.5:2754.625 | 134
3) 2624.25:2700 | 133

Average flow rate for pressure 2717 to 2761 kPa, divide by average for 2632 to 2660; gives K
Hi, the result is 1.03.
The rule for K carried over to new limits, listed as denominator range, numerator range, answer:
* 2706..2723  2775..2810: 0.91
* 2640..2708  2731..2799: 1.03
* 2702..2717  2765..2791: 1.03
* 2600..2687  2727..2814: 1.00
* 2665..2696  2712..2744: 1.12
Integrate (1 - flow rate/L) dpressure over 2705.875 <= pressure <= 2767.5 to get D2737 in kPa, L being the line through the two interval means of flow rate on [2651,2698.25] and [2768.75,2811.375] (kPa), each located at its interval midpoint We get -3.6 kPa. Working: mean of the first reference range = 134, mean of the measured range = 140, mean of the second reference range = 130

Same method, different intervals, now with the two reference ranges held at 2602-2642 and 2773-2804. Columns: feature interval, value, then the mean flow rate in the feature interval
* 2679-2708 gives 2.6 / 119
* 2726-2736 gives -1.6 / 152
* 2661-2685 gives -0.5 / 134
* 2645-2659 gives -0.7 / 137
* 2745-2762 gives 0.2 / 130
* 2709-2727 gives -3.0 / 153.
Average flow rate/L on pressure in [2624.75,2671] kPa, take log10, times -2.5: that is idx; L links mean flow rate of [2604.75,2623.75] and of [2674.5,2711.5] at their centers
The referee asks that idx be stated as -0.081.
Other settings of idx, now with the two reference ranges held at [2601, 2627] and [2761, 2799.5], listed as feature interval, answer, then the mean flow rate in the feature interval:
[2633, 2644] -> -0.056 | 137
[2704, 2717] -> -0.014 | 132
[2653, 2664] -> -0.056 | 137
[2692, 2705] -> 0.156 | 113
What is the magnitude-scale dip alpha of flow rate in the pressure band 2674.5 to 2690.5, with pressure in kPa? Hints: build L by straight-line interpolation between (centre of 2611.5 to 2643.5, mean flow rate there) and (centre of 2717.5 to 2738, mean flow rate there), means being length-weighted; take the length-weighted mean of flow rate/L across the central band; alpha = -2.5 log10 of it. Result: 0.07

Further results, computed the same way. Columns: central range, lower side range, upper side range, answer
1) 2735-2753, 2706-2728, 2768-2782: 0.06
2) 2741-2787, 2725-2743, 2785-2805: 0.07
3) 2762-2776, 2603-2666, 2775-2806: 0.03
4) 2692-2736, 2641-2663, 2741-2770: -0.03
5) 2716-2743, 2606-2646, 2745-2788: -0.15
